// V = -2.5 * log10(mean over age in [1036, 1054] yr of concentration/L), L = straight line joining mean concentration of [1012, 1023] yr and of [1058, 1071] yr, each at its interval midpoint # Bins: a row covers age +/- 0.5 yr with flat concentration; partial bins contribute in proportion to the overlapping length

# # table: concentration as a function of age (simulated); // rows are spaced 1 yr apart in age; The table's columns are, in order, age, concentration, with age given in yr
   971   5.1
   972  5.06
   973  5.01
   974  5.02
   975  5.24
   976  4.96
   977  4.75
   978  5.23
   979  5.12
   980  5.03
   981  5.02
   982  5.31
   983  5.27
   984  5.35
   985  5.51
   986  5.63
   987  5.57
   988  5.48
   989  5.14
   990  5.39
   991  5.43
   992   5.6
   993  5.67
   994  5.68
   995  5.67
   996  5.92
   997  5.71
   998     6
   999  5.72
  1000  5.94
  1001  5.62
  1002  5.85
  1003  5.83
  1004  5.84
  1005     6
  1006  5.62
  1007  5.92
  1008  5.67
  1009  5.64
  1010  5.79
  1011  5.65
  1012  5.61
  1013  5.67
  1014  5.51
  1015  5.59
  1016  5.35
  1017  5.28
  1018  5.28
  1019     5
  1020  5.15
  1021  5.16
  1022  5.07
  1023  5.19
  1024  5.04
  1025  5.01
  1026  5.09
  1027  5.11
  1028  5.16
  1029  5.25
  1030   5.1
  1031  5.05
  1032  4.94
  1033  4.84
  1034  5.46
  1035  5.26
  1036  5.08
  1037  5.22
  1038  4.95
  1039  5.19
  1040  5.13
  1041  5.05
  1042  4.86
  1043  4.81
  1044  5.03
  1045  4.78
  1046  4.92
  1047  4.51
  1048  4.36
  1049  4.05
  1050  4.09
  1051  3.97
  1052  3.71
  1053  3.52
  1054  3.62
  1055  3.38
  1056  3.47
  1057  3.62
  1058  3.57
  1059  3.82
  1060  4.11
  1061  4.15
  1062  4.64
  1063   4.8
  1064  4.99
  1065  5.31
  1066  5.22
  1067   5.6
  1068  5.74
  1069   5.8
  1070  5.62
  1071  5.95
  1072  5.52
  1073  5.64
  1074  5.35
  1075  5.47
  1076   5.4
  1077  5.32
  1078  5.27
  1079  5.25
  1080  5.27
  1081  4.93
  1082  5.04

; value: 0.12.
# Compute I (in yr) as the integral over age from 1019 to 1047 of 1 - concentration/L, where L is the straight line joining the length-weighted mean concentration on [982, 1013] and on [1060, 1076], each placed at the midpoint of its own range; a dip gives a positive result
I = 2.1 yr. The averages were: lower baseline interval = 5.65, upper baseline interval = 5.28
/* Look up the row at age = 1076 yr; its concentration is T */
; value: 5.4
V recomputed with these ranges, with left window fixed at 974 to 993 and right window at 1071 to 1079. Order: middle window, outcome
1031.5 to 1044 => 0.066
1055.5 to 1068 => 0.204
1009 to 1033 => 0.018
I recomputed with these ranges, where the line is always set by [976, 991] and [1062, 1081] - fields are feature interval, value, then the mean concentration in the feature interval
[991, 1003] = -1.06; 5.75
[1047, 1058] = 3.19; 3.8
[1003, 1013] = -0.85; 5.75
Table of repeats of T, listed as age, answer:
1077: 5.32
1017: 5.28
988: 5.48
